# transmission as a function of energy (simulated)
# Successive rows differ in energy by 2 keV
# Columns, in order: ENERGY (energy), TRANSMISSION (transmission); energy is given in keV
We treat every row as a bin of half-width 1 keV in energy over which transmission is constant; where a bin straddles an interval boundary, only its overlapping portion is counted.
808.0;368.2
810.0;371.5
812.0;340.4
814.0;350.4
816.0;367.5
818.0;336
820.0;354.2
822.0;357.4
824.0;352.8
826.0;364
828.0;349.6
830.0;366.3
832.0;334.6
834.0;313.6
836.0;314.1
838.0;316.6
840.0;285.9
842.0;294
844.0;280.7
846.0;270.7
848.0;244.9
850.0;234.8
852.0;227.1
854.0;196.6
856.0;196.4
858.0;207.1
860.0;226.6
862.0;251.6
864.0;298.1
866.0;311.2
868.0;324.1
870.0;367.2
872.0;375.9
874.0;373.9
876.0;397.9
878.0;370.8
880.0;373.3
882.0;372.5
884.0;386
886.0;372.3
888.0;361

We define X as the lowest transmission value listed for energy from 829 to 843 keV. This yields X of 285.9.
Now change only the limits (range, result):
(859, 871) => 226.6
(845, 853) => 227.1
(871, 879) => 370.8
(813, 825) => 336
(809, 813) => 340.4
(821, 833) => 334.6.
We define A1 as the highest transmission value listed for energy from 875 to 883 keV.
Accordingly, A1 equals 397.9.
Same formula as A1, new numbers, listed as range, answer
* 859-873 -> 375.9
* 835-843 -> 316.6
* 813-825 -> 367.5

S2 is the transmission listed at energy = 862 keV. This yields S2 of 251.6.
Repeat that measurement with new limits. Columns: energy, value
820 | 354.2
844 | 280.7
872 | 375.9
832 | 334.6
